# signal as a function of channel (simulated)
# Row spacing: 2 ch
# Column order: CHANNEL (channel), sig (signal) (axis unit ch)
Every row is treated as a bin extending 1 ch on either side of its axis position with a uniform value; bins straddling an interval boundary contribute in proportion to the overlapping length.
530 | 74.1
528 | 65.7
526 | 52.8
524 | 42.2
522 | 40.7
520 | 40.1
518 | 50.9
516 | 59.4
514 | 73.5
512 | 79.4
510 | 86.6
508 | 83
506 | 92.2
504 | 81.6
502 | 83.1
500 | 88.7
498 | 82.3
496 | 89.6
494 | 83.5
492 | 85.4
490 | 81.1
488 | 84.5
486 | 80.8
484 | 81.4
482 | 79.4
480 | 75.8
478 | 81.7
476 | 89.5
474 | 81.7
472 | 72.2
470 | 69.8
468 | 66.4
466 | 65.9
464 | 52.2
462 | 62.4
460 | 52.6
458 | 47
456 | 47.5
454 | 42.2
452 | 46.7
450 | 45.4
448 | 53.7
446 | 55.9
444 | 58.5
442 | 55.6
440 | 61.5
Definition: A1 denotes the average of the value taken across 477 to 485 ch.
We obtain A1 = 79.6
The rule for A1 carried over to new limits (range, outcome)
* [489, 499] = 84.4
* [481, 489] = 81.5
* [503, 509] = 85.6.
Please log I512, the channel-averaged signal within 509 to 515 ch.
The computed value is 79.8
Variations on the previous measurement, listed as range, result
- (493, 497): 86.5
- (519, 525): 41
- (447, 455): 47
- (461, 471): 63.3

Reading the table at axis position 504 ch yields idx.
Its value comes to 81.6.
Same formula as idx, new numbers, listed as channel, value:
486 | 80.8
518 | 50.9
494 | 83.5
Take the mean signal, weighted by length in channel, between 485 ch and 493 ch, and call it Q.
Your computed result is 83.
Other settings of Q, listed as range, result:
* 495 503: 85.9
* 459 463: 57.5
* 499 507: 86.4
